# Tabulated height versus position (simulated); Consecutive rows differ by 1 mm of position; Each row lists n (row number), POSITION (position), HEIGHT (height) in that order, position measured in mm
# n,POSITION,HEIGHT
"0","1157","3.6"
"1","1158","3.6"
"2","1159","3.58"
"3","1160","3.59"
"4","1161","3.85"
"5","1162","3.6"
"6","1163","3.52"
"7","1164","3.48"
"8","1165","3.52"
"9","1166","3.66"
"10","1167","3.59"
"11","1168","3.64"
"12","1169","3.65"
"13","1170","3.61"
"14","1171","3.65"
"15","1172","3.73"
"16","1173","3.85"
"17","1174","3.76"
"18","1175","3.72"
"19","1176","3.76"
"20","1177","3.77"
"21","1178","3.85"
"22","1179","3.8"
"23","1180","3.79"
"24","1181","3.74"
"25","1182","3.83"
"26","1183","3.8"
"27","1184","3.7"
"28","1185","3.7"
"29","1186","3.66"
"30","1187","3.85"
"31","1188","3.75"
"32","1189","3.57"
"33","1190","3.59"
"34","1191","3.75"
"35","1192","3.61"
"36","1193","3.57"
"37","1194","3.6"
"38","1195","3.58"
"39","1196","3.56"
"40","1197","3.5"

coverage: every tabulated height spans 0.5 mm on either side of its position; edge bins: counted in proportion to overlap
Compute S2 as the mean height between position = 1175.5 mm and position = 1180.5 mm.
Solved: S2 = 3.79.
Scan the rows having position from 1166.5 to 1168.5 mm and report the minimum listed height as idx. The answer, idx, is 3.59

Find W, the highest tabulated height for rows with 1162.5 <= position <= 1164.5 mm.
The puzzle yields 3.52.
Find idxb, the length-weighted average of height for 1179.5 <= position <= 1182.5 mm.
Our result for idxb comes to 3.79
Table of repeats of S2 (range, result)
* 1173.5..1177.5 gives 3.75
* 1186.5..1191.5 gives 3.7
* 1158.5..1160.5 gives 3.58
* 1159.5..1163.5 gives 3.64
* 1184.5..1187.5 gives 3.74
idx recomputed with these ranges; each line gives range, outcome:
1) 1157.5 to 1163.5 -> 3.52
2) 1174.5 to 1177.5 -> 3.72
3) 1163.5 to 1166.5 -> 3.48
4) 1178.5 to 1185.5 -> 3.7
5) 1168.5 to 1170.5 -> 3.61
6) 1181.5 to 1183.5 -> 3.8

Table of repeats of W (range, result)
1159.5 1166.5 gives 3.85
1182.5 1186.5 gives 3.8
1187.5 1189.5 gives 3.75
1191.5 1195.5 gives 3.61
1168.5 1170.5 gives 3.65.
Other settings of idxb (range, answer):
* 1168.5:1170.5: 3.63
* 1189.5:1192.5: 3.65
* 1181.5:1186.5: 3.74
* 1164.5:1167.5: 3.59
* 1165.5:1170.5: 3.63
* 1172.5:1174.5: 3.8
